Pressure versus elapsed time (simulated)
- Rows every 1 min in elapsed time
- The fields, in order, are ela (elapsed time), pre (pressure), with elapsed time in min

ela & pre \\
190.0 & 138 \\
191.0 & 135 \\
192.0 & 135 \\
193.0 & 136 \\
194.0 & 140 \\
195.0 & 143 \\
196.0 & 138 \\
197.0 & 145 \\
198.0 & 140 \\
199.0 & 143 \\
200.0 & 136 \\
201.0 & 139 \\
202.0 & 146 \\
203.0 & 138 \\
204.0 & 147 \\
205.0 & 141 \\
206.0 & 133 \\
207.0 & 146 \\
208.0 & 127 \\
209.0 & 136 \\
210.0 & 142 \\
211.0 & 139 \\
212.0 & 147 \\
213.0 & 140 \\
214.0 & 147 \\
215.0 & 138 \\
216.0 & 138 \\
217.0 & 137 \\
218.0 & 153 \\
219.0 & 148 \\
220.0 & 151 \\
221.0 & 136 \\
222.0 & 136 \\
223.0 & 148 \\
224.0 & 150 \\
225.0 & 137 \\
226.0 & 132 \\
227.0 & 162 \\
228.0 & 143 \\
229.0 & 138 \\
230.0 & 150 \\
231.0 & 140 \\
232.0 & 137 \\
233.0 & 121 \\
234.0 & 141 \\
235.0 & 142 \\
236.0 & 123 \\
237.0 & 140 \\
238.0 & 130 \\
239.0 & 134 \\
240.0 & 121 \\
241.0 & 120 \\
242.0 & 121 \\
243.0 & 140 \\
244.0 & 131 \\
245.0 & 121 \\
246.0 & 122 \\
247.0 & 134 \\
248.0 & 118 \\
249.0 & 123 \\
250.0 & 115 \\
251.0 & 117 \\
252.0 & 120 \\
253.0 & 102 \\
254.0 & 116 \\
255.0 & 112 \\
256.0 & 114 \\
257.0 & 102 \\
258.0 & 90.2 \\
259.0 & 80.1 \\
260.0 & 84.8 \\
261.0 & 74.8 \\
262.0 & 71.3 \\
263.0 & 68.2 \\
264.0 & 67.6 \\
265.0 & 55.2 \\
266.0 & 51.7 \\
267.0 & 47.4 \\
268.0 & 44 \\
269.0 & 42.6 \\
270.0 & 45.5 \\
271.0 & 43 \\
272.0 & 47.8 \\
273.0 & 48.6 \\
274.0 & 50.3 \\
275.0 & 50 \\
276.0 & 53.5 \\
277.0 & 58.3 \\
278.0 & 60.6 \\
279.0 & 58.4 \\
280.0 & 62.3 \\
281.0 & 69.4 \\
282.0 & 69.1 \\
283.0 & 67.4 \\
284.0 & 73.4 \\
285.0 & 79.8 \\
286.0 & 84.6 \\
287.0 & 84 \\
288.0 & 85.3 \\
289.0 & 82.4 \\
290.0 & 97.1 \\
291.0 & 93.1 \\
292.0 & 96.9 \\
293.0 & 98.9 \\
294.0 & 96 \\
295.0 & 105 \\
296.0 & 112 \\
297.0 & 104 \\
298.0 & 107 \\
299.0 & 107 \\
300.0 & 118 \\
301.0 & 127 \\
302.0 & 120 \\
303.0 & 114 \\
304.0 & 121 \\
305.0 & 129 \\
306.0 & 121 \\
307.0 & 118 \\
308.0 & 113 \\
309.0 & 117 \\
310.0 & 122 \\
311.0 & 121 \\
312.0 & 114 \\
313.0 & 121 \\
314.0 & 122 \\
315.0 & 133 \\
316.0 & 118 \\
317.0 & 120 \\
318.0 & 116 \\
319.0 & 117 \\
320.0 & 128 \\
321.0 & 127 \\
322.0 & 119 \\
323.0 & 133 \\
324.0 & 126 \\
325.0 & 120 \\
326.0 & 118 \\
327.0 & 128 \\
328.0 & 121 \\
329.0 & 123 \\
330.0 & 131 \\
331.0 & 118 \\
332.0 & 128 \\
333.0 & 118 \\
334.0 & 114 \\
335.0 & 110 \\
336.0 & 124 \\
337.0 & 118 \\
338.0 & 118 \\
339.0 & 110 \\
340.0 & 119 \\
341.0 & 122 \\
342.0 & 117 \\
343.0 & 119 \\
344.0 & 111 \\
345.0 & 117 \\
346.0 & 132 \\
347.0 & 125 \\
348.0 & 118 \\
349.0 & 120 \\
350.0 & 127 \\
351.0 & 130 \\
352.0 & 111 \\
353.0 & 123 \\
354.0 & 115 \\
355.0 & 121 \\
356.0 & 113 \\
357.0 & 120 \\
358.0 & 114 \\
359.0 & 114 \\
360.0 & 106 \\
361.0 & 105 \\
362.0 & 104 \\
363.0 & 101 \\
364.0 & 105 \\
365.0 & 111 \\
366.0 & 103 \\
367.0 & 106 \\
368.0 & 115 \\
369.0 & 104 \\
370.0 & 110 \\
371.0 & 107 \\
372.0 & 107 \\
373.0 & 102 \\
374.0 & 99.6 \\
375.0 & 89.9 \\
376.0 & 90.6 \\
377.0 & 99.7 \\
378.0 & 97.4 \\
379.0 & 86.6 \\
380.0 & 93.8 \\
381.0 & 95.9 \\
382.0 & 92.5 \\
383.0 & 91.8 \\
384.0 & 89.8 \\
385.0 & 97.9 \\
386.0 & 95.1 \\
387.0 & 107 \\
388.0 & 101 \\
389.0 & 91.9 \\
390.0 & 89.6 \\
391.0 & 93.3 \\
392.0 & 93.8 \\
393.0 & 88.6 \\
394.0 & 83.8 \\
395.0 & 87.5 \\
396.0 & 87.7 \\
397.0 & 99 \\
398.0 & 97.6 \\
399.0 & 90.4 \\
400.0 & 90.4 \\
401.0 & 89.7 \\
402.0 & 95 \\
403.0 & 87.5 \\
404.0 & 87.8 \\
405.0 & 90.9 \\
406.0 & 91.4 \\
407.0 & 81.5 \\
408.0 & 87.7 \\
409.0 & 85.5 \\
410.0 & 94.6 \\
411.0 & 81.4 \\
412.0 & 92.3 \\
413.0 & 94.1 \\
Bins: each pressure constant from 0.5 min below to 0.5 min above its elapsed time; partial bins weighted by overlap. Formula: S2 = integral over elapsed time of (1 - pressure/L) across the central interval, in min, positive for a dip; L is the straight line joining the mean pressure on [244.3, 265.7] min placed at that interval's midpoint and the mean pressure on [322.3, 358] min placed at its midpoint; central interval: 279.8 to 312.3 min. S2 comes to 2.7 min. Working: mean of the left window 100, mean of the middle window 101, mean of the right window 120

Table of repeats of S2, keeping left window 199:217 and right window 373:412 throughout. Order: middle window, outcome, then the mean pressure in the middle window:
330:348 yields -2.2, 119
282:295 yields 3.5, 86.6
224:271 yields 7.7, 109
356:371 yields -1.3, 109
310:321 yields -0.9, 121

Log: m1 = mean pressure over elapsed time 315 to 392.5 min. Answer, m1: 111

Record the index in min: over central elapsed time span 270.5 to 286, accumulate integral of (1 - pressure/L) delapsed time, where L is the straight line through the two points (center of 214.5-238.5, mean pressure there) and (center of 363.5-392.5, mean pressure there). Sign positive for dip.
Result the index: 8.09 min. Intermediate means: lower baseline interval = 140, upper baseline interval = 98.9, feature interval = 60.3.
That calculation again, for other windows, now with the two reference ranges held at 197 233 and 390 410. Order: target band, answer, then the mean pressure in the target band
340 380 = -3.67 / 111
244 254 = 0.95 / 120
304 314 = -0.38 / 120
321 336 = -1.67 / 122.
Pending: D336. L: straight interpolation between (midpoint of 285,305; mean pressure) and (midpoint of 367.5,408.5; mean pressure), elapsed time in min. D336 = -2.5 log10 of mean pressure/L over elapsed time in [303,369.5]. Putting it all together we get -0.19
